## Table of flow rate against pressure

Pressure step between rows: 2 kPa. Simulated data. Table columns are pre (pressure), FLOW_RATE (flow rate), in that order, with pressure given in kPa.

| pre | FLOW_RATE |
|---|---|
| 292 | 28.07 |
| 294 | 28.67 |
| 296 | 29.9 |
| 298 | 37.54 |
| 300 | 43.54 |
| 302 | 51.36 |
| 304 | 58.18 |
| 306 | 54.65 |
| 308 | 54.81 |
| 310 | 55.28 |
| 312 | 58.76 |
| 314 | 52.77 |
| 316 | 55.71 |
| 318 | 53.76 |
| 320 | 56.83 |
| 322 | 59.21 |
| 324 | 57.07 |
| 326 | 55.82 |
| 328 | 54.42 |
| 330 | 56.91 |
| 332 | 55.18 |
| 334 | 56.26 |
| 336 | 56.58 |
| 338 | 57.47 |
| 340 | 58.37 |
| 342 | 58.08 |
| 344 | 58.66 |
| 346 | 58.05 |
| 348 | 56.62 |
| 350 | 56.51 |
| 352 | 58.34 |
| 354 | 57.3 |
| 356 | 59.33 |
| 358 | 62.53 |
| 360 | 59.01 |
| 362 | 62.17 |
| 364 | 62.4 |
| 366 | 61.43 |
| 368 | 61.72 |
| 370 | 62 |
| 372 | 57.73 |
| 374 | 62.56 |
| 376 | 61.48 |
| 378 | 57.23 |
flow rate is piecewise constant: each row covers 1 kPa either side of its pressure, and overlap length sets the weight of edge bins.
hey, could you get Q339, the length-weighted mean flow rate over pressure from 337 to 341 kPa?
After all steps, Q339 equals 57.9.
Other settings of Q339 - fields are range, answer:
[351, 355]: 57.8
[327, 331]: 55.7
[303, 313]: 56.3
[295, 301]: 37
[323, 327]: 56.4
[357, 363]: 61.2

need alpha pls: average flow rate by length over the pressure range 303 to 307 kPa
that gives 56.4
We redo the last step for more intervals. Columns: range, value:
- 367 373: 60.5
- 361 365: 62.3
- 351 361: 59.3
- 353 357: 58.3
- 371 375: 60.1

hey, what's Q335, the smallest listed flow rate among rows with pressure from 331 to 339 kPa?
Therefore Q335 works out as 55.18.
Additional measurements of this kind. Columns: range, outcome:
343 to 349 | 56.62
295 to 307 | 29.9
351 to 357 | 57.3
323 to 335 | 54.42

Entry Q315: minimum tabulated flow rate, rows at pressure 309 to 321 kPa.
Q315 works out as 52.77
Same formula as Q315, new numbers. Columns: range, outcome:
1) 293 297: 28.67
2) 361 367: 61.43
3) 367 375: 57.73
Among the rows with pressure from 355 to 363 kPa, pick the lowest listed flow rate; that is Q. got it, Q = 59.01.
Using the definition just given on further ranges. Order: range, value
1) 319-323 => 56.83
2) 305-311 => 54.65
